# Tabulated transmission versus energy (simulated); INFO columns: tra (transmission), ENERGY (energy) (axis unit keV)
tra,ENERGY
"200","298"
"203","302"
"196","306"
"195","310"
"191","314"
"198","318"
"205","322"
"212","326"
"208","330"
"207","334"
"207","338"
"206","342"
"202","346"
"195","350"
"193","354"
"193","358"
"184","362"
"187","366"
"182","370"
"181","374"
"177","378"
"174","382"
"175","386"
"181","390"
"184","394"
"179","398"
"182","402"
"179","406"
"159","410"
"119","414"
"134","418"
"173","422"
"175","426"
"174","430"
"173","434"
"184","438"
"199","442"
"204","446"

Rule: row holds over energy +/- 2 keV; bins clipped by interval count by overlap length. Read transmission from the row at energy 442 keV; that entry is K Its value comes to 199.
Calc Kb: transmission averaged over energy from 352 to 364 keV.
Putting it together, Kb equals 190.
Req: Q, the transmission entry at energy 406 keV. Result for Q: 179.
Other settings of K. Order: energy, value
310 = 195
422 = 173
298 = 200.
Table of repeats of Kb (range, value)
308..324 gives 197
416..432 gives 164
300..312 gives 198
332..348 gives 206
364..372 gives 184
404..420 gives 148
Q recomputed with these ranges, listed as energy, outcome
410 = 159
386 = 175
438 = 184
